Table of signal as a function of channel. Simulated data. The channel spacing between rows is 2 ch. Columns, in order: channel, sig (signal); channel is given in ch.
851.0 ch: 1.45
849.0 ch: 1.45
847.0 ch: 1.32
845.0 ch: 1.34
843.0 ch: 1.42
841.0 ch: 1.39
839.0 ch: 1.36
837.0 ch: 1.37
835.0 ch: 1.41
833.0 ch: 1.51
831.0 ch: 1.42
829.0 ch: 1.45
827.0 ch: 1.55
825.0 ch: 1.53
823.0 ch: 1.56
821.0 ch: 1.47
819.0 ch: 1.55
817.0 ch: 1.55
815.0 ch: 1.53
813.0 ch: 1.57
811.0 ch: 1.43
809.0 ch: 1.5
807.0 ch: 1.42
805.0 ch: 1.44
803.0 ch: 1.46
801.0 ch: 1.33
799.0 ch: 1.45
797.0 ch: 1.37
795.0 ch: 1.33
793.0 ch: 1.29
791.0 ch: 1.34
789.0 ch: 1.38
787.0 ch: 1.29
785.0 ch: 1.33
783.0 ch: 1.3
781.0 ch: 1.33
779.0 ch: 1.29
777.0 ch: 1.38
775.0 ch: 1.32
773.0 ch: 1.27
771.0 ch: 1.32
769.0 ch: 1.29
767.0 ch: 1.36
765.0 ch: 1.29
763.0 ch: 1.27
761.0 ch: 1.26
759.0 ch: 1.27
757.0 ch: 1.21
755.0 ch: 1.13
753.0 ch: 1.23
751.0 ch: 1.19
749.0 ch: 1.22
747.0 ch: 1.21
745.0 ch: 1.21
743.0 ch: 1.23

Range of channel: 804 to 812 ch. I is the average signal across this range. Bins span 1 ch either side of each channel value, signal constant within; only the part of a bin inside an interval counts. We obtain 1.45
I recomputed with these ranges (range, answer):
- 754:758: 1.17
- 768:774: 1.29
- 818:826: 1.53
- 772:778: 1.32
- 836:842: 1.37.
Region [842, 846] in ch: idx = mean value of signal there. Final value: 1.38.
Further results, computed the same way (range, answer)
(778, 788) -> 1.31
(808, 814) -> 1.5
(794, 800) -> 1.38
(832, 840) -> 1.41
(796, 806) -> 1.41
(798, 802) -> 1.39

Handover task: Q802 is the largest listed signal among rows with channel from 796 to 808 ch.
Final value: 1.46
